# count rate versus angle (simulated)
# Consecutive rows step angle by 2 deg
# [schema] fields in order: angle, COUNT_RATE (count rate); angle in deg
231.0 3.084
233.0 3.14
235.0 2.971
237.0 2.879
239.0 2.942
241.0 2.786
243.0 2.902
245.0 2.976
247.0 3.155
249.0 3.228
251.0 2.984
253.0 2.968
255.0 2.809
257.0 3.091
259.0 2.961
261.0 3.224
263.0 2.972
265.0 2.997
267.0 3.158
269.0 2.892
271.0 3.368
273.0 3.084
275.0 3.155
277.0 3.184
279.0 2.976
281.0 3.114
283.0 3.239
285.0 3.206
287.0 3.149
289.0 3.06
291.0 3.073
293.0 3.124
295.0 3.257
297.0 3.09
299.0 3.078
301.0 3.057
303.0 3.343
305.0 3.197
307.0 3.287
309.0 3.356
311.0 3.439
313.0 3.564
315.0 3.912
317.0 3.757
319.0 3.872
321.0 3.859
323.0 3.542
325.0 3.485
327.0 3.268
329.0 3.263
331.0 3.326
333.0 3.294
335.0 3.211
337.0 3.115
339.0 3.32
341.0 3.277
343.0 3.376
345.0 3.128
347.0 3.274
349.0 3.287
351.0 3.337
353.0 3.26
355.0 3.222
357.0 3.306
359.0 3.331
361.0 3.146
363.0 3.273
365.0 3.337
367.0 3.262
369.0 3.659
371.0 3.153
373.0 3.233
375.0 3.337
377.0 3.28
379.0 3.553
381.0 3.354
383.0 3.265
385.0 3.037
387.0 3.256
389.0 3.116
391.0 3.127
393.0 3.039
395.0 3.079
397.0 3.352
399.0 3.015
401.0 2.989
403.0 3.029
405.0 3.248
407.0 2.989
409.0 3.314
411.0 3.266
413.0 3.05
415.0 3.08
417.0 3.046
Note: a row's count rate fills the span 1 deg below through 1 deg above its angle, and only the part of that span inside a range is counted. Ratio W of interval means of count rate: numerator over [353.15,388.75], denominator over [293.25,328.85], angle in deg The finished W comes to 0.96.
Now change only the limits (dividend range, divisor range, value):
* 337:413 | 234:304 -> 1.05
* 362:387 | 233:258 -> 1.11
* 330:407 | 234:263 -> 1.08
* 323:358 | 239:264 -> 1.09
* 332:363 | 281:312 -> 1.02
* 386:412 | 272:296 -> 1.00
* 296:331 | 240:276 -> 1.13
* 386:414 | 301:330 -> 0.90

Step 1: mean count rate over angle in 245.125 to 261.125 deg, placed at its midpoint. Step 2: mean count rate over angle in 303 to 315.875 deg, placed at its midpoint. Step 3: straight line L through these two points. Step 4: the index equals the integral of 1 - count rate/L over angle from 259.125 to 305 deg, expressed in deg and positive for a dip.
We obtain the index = 1.7 deg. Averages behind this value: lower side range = 3.04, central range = 3.13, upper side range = 3.45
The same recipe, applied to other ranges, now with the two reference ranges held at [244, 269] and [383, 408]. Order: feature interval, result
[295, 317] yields -2.0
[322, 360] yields -2.6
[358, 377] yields -1.3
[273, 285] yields -0.3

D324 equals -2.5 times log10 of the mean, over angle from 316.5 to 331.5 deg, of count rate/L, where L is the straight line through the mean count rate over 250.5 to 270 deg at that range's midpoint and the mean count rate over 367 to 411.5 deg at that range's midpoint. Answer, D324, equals -0.143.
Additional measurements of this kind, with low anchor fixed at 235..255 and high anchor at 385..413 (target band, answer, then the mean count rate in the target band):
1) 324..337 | -0.08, 3.29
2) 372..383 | -0.08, 3.34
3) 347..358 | -0.07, 3.28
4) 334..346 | -0.06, 3.24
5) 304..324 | -0.18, 3.58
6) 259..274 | -0.03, 3.09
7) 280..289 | -0.05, 3.16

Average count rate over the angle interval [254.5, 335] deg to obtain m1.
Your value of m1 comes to 3.25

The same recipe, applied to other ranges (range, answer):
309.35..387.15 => 3.36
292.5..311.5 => 3.22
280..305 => 3.15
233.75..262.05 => 2.99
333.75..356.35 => 3.26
